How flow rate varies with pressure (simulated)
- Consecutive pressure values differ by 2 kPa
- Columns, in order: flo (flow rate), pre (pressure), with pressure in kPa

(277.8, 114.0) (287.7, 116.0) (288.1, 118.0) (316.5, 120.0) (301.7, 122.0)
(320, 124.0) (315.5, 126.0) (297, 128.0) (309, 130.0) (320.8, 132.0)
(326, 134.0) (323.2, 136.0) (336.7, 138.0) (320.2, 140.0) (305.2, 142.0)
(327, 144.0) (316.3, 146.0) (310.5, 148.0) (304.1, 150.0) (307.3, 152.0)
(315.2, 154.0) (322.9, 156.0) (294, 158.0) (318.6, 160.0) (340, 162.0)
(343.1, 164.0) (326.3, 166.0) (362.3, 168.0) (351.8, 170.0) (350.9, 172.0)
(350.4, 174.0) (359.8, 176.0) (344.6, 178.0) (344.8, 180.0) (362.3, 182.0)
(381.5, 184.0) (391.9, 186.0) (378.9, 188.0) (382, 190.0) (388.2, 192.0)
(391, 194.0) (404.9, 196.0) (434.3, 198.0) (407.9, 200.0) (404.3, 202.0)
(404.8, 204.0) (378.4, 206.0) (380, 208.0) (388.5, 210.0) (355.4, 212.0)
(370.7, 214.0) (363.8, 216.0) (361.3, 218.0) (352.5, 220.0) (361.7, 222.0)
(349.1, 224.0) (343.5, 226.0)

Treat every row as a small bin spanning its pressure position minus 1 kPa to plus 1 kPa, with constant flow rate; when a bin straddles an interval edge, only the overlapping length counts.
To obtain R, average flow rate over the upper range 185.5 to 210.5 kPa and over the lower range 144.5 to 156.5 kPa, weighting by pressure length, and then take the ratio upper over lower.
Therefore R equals 1.26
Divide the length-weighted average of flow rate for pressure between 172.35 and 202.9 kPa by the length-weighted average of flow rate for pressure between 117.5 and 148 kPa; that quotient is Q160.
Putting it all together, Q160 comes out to 1.21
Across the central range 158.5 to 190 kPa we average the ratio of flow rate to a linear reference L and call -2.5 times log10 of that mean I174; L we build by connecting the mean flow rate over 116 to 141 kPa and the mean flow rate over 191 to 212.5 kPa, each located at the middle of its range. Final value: 0.03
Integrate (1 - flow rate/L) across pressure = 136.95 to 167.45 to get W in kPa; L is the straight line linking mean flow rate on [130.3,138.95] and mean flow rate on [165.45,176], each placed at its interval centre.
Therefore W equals 1.59 kPa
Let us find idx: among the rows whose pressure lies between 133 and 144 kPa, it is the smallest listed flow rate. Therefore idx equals 305.2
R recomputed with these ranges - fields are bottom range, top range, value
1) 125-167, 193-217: 1.23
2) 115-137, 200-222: 1.22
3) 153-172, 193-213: 1.19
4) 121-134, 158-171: 1.08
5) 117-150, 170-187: 1.15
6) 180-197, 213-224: 0.94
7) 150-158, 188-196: 1.25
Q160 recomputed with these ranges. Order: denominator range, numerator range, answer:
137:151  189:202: 1.27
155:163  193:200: 1.29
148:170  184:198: 1.21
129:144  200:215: 1.20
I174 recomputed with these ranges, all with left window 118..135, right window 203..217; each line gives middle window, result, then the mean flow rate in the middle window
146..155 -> 0.07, 310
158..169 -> 0.02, 334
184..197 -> -0.08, 389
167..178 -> -0.02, 354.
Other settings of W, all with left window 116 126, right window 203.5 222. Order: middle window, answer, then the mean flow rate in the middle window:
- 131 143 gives -0.19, 322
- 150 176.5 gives 0.29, 332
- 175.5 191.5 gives -0.85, 369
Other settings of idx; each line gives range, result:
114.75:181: 287.7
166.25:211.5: 344.6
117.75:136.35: 288.1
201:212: 355.4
